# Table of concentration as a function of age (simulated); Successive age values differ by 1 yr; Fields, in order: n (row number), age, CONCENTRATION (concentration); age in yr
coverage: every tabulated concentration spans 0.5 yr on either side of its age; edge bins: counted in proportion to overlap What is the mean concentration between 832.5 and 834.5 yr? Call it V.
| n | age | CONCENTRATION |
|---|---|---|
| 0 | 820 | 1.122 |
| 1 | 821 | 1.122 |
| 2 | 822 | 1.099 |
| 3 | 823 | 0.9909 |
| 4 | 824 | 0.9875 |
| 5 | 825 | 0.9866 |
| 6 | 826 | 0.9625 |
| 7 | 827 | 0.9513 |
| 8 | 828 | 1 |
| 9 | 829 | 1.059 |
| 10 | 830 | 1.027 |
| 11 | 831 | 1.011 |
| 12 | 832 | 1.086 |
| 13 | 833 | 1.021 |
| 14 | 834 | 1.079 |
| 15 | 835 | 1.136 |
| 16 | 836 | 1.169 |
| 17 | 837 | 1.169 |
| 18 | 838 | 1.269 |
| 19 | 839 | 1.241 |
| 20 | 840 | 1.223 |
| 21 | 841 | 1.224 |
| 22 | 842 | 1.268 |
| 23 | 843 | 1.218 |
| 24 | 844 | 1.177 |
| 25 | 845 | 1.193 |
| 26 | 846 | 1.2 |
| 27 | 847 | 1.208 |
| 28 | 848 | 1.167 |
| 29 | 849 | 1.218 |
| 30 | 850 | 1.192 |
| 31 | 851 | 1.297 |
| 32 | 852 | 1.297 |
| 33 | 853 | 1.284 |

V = 1.05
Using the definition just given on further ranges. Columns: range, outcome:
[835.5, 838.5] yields 1.2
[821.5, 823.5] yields 1.04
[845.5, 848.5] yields 1.19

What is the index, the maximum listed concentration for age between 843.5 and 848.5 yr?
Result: 1.208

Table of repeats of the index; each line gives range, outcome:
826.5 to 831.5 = 1.059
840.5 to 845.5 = 1.268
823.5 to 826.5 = 0.9875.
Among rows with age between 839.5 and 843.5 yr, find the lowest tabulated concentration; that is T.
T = 1.218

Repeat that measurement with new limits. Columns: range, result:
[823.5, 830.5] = 0.9513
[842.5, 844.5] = 1.177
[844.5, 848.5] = 1.167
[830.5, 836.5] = 1.011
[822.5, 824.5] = 0.9875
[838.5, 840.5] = 1.223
